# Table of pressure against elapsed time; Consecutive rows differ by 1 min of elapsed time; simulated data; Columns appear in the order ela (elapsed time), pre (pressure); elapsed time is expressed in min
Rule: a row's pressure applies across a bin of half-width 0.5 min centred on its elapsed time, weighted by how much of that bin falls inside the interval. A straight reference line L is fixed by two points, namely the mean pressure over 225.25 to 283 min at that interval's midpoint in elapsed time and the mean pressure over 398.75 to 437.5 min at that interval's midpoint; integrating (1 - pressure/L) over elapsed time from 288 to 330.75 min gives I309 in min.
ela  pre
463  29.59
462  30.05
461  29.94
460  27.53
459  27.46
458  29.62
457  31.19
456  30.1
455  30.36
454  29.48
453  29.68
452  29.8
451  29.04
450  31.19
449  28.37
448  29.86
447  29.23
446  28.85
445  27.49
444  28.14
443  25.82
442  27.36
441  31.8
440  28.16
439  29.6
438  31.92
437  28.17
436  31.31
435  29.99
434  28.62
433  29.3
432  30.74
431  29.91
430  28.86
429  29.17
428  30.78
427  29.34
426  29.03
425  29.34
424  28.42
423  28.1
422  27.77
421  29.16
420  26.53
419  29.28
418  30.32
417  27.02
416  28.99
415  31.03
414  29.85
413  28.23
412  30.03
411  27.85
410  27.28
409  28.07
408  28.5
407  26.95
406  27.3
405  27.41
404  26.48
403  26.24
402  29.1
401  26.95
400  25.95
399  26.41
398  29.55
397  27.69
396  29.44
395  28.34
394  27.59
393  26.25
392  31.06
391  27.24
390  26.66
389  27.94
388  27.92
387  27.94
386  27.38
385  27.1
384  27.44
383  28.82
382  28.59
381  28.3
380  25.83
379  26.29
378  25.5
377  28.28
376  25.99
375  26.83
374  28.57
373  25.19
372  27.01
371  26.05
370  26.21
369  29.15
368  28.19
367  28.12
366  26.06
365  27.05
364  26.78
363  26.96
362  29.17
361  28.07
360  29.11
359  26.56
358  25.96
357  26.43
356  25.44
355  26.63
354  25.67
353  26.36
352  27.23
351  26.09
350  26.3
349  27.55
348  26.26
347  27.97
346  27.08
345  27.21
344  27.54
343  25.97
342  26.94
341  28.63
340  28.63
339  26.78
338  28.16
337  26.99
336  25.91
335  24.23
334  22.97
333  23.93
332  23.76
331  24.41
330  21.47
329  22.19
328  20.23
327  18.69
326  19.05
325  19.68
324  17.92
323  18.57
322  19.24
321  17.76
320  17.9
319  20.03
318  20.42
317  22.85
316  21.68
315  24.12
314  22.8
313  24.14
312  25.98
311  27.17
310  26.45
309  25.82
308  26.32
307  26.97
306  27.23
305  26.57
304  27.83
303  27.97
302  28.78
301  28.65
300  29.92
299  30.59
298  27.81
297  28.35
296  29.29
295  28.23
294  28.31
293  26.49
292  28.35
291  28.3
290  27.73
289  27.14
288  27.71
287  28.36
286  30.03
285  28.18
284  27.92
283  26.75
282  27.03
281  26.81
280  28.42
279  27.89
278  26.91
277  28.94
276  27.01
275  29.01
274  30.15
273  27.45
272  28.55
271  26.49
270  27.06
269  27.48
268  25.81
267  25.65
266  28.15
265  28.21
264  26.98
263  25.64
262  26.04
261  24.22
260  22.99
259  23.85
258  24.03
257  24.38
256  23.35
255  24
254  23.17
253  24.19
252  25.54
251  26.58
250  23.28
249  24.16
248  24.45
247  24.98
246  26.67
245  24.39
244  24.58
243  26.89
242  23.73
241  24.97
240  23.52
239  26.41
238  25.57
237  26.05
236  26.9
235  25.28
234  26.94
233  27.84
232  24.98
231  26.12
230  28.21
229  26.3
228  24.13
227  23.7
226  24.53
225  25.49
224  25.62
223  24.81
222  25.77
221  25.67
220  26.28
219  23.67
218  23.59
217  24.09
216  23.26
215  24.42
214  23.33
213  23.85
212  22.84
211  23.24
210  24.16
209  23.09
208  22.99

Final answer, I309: 3.4 min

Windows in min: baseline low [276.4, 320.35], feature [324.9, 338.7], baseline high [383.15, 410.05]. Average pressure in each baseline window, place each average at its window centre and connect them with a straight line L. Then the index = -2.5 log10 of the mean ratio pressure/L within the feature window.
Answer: 0.17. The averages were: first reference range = 26.7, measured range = 23.1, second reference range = 27.7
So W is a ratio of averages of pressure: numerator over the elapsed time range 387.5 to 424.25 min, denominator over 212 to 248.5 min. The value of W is 1.1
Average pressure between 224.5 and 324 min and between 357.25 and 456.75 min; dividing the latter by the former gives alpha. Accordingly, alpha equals 1.09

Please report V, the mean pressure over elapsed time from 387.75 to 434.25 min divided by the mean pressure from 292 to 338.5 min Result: 1.16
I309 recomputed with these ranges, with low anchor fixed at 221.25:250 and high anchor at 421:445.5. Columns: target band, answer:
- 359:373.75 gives 0.3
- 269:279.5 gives -0.7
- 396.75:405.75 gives 0.4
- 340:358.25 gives 0.5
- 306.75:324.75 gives 3.0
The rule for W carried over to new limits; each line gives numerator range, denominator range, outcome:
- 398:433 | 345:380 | 1.06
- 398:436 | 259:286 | 1.05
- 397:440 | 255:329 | 1.12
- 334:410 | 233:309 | 1.02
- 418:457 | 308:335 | 1.33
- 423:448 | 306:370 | 1.17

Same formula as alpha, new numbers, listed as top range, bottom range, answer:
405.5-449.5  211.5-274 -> 1.14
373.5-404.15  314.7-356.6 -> 1.15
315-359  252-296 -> 0.90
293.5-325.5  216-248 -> 0.98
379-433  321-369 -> 1.12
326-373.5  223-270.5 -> 1.03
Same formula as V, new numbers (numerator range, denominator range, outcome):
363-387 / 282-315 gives 0.99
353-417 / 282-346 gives 1.09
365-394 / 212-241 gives 1.09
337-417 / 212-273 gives 1.09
